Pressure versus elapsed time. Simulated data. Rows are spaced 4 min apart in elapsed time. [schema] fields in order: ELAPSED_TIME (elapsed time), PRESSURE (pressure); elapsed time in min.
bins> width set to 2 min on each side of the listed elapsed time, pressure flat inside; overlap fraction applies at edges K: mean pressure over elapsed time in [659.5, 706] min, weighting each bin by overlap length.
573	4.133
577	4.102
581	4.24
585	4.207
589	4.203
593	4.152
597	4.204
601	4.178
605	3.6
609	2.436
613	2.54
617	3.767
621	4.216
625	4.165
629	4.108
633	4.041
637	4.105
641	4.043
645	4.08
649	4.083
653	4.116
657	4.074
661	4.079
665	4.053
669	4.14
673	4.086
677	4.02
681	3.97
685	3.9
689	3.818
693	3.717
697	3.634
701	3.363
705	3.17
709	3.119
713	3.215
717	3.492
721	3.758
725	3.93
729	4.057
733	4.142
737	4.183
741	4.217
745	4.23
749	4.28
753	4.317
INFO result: 3.84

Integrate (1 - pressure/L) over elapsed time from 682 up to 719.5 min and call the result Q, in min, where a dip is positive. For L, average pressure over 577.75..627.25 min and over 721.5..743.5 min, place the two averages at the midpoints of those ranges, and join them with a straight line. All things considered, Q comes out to 4.8 min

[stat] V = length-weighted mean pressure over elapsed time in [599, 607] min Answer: 3.89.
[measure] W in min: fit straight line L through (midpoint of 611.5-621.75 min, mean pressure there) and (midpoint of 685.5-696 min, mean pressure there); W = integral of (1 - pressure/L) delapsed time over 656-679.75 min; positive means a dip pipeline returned -2.5 min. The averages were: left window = 3.47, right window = 3.77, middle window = 4.07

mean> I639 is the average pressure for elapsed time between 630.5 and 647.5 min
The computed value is 4.07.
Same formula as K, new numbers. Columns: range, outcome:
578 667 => 3.94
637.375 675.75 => 4.08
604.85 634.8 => 3.61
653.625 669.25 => 4.08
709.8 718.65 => 3.32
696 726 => 3.44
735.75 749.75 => 4.23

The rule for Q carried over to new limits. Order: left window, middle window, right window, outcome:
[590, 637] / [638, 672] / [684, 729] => -3.6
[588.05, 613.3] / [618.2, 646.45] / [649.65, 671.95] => -1.5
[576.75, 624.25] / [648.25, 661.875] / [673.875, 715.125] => -1.5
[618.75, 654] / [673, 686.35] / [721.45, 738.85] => 0.3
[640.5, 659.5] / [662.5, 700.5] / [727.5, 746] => 1.9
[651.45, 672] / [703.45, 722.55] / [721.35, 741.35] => 3.4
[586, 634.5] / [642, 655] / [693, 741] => -1.1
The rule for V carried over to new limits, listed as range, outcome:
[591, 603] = 4.18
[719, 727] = 3.84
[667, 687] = 4.02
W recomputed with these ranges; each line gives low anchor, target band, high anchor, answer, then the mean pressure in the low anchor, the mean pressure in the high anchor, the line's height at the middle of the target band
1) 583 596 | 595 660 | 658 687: 4.01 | 4.19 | 4.04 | 4.12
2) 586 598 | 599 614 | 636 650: 3.34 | 4.19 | 4.08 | 4.15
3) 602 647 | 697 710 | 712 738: 1.79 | 3.75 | 3.84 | 3.82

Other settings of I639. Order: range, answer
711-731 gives 3.69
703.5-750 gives 3.81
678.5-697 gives 3.83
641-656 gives 4.09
